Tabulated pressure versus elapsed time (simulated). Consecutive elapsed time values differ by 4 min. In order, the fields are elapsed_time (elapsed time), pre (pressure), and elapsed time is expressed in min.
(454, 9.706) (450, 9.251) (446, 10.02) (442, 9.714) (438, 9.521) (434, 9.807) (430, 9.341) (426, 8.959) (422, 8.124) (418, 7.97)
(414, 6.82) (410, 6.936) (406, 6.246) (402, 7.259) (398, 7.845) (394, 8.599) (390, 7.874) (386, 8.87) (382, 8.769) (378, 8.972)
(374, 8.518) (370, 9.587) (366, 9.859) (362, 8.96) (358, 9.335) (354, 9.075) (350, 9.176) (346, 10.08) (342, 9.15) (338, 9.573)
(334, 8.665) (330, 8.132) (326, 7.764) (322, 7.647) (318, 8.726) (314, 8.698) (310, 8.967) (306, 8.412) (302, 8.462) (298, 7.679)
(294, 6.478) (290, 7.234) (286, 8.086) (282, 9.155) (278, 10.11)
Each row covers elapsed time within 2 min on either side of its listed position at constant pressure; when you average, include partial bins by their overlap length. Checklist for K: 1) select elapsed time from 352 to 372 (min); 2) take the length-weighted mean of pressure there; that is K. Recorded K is 9.36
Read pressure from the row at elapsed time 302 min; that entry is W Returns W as 8.462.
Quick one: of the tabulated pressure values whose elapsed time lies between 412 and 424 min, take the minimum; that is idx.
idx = 6.82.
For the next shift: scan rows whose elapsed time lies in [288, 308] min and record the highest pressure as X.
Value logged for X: 8.462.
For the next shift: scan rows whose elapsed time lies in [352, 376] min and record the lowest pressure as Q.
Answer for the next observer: 8.518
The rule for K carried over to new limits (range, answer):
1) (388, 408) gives 7.56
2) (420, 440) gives 9.15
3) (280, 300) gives 7.73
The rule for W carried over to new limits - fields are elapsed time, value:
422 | 8.124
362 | 8.96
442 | 9.714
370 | 9.587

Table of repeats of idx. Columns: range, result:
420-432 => 8.124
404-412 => 6.246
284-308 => 6.478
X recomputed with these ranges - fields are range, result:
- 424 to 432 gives 9.341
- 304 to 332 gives 8.967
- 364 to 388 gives 9.859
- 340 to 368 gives 10.08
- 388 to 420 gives 8.599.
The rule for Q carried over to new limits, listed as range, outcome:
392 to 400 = 7.845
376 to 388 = 8.769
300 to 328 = 7.647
